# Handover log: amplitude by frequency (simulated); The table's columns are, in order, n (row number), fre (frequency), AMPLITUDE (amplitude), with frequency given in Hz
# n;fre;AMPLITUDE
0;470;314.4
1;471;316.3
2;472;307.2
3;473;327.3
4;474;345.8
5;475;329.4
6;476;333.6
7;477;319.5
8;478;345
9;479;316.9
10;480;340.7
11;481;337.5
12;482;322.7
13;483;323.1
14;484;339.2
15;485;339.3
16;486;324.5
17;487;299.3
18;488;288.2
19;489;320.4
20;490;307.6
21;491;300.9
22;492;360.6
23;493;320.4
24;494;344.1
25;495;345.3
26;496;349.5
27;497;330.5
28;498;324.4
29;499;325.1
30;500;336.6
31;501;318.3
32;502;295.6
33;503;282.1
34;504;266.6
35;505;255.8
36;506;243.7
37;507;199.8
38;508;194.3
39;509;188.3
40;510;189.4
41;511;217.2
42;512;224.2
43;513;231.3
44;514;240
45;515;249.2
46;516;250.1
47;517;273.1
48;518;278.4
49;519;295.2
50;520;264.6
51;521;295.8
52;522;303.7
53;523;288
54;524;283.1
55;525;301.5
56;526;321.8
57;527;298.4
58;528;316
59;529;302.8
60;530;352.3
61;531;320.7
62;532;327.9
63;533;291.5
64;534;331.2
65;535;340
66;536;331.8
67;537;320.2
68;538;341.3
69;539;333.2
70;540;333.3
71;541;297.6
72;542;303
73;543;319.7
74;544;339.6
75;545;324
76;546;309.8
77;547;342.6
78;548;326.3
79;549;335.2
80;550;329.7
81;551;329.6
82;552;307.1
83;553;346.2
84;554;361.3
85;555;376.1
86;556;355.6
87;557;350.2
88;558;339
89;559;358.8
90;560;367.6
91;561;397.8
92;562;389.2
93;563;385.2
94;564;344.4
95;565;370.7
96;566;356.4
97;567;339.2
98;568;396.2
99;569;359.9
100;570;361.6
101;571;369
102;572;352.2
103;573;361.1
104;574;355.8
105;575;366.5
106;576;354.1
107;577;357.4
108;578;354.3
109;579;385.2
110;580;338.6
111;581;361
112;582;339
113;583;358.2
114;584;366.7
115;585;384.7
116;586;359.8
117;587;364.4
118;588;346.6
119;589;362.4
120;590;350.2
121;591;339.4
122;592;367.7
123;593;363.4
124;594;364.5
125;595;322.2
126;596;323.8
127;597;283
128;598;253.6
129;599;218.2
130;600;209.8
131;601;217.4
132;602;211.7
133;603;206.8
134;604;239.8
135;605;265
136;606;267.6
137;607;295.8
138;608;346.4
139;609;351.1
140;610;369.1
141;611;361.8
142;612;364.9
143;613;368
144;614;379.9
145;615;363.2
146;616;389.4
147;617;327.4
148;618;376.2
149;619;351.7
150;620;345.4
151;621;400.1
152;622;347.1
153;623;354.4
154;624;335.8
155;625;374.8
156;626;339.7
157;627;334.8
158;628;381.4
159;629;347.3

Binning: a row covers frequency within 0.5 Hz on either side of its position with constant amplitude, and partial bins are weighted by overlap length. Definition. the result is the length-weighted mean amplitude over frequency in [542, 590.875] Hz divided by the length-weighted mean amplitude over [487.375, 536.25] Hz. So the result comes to 1.22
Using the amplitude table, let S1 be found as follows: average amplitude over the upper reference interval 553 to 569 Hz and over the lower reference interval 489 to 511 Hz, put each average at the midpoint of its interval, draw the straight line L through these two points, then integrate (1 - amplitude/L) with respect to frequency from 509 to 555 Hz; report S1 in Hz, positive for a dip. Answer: 3.8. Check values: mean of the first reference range 289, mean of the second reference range 365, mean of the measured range 302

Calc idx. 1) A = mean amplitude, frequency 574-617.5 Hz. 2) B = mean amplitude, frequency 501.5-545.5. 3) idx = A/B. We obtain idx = 1.15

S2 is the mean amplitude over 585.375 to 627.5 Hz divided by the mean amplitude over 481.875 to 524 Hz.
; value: 1.1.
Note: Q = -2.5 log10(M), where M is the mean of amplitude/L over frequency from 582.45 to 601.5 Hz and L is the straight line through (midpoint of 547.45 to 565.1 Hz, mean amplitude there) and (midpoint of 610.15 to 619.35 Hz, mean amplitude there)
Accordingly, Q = 0.12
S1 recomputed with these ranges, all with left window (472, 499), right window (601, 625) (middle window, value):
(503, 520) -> 4.6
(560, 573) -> -1.5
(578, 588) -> -1.0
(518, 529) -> 1.1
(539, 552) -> 0.2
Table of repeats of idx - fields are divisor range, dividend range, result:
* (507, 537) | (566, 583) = 1.29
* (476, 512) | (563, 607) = 1.10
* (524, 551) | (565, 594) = 1.12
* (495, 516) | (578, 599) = 1.30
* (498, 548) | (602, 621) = 1.14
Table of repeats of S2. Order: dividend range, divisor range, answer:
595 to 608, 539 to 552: 0.79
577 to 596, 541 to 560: 1.06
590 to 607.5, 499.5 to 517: 1.14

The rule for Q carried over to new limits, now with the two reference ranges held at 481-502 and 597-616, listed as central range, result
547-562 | -0.13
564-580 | -0.18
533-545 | -0.04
